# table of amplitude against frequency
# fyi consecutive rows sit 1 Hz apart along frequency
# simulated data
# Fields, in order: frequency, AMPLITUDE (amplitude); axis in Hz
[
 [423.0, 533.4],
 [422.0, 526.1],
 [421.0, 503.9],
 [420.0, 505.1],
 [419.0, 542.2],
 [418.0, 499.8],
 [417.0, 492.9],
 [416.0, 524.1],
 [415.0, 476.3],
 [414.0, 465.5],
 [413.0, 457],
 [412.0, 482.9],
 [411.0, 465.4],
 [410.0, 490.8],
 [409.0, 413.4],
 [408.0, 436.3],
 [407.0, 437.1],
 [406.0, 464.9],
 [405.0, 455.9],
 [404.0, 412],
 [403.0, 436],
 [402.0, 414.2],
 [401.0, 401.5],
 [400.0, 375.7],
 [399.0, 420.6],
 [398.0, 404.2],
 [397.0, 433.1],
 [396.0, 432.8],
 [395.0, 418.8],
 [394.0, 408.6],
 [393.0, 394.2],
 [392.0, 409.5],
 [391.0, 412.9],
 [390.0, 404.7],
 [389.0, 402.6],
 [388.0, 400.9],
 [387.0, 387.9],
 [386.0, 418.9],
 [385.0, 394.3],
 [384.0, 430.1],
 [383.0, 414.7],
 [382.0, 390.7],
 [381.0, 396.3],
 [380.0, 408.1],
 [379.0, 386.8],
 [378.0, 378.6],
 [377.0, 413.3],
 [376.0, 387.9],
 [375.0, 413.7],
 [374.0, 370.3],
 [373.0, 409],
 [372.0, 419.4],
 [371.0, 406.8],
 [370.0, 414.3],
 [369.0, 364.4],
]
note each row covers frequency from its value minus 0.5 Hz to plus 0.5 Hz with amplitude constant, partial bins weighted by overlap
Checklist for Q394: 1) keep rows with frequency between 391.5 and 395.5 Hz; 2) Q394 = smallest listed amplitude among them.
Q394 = 394.2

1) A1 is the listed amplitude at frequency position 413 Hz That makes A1 457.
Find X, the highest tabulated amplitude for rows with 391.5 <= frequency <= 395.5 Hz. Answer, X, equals 418.8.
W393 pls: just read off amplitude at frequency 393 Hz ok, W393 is 394.2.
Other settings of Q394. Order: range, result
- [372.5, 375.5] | 370.3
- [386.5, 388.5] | 387.9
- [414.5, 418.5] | 476.3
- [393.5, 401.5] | 375.7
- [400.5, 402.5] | 401.5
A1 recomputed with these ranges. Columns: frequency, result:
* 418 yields 499.8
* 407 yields 437.1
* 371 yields 406.8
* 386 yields 418.9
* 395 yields 418.8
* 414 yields 465.5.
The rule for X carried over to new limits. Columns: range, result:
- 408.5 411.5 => 490.8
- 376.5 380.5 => 413.3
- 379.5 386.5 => 430.1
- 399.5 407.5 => 464.9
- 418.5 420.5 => 542.2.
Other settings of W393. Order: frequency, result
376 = 387.9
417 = 492.9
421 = 503.9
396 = 432.8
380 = 408.1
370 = 414.3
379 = 386.8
